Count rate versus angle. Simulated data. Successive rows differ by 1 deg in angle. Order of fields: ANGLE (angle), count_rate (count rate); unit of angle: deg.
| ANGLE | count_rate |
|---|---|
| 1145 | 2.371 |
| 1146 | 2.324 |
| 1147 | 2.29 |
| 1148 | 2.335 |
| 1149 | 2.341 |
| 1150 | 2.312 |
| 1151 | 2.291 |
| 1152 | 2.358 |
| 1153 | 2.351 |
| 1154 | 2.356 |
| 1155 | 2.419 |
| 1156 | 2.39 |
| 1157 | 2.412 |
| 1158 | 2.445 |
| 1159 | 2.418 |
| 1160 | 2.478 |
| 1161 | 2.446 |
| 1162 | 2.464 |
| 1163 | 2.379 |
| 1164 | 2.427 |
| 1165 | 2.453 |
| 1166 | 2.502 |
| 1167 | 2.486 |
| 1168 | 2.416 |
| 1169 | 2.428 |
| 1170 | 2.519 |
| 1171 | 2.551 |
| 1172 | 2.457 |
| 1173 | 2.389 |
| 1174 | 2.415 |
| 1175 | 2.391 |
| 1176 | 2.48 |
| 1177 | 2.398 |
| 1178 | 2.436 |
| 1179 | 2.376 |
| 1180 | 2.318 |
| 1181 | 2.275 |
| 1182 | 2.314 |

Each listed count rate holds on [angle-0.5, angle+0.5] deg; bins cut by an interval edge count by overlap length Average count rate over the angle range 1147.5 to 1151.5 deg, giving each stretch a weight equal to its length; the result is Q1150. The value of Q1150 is 2.32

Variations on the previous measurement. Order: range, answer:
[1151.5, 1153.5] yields 2.35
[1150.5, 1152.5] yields 2.32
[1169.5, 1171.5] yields 2.54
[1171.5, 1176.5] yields 2.43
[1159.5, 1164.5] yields 2.44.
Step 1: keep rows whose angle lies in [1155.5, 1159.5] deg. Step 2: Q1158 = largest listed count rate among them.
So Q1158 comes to 2.445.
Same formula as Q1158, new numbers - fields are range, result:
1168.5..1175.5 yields 2.551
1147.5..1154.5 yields 2.358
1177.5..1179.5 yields 2.436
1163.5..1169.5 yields 2.502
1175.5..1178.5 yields 2.48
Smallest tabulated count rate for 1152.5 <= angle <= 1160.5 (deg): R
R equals 2.351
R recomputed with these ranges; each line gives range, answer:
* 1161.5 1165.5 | 2.379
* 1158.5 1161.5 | 2.418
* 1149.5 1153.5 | 2.291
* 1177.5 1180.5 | 2.318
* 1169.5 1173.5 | 2.389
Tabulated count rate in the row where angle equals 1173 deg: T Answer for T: 2.389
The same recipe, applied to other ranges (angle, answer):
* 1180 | 2.318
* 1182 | 2.314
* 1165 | 2.453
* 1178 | 2.436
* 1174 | 2.415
